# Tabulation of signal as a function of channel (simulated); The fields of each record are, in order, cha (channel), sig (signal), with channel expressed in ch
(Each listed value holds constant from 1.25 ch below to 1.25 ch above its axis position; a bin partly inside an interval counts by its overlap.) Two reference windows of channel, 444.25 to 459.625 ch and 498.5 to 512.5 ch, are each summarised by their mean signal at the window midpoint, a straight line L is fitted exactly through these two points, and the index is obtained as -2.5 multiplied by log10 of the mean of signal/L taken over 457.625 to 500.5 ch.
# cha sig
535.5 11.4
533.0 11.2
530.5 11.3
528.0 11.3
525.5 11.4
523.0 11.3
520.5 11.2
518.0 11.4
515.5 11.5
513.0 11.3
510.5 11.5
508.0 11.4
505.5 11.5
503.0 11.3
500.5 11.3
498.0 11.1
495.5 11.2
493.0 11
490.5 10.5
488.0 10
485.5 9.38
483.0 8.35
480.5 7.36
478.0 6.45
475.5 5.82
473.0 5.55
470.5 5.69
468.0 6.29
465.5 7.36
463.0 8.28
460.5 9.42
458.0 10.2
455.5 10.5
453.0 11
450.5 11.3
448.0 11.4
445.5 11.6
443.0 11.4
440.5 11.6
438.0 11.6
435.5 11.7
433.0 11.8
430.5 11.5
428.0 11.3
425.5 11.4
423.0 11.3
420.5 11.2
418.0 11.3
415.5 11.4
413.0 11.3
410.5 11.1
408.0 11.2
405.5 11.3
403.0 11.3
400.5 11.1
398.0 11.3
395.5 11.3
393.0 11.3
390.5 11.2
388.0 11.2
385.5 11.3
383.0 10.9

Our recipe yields 0.296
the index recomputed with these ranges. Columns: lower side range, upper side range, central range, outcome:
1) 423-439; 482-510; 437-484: 0.24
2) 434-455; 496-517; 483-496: 0.12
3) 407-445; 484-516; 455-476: 0.41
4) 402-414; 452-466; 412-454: -0.10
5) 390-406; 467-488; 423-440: -0.21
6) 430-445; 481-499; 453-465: 0.15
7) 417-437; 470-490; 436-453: -0.13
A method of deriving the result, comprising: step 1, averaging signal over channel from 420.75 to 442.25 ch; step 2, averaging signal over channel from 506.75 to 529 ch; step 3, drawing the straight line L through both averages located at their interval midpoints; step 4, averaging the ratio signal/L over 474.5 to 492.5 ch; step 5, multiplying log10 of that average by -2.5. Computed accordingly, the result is 0.33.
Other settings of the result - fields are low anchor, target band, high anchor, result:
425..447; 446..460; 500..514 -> 0.07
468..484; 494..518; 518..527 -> -0.19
